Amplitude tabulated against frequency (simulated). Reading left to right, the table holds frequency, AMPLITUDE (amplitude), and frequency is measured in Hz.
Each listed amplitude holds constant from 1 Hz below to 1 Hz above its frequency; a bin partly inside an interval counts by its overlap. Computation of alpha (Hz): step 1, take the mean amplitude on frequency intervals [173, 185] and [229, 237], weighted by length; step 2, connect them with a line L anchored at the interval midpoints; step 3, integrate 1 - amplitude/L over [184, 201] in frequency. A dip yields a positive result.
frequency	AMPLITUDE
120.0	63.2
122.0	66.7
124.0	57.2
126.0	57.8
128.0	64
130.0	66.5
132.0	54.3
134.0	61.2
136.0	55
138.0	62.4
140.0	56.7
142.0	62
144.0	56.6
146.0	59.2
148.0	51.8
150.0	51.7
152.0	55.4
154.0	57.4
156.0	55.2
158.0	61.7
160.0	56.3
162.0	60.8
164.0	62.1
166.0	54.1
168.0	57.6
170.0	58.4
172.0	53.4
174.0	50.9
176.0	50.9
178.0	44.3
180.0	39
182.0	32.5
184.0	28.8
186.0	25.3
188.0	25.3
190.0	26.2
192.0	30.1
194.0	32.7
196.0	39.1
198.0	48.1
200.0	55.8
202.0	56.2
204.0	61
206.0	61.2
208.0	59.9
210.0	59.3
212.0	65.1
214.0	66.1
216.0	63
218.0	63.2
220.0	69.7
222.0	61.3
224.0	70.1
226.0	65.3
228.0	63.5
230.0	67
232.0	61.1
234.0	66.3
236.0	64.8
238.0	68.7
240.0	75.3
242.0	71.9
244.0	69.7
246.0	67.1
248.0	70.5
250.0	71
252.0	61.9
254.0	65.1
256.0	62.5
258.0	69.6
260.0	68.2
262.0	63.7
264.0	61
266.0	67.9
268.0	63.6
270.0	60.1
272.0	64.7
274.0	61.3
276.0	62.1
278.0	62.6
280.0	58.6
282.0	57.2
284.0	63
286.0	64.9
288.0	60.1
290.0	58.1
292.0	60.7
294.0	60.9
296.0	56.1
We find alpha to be 4.49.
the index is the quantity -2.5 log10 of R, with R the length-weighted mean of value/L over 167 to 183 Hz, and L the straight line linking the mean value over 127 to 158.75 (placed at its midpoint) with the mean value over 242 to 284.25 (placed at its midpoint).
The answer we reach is 0.231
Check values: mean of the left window 58.2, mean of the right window 64.6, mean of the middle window 48.4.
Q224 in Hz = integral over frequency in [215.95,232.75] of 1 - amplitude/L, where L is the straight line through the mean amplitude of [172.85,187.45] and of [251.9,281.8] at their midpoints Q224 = -4.56 Hz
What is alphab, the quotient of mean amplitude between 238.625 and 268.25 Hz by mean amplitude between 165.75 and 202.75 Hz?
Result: 1.6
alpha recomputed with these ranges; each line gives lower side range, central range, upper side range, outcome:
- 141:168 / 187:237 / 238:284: 4.6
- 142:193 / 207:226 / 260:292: -3.3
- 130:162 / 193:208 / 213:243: 2.9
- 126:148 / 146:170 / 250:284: 1.2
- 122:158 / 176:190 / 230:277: 6.4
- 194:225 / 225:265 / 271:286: -4.2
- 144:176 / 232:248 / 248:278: -1.5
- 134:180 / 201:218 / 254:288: -0.7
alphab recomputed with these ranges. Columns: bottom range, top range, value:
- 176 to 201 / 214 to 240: 1.82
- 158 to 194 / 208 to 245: 1.48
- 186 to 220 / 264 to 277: 1.25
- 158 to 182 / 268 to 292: 1.16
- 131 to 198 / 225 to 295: 1.31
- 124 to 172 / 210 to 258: 1.14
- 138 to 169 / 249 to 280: 1.12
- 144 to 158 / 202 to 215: 1.11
